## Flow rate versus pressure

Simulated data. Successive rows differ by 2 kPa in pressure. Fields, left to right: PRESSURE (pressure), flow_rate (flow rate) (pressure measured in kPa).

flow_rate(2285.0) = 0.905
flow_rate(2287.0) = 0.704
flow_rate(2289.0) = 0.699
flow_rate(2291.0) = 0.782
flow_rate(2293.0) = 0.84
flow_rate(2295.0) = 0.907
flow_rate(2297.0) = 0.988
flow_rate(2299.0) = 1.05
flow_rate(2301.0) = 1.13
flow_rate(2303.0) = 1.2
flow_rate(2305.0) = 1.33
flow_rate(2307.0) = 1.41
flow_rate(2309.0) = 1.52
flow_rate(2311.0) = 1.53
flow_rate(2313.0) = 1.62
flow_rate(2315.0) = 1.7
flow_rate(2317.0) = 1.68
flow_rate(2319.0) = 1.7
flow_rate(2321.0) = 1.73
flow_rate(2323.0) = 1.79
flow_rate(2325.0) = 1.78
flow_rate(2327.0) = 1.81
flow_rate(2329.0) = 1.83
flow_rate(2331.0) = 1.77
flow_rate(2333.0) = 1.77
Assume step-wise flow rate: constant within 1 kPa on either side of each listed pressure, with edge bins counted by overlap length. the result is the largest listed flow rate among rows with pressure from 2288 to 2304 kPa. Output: 1.2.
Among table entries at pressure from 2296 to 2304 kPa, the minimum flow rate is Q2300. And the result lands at 0.988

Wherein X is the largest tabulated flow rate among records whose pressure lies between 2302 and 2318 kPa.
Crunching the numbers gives 1.7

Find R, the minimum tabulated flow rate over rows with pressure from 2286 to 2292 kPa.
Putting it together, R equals 0.699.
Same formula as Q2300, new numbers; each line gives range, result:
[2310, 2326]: 1.53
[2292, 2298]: 0.84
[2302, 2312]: 1.2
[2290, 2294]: 0.782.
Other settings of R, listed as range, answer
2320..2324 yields 1.73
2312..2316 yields 1.62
